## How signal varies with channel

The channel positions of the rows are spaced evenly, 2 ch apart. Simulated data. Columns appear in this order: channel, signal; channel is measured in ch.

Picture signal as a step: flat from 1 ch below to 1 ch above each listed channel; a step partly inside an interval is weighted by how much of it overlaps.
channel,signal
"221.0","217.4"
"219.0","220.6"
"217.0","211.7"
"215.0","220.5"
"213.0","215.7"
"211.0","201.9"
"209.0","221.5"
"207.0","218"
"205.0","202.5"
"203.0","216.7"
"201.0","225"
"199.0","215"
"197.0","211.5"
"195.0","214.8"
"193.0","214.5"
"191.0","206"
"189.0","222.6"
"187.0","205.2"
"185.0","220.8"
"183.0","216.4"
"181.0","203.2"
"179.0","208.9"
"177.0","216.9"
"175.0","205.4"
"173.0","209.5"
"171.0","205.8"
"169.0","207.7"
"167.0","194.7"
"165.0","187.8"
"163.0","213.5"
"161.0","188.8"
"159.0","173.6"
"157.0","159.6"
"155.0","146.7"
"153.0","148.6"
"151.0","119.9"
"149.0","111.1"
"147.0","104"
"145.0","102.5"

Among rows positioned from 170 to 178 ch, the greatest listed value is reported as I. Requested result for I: 216.9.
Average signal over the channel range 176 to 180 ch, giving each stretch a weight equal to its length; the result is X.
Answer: 213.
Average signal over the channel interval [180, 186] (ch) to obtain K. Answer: 213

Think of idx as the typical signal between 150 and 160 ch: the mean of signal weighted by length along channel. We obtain 150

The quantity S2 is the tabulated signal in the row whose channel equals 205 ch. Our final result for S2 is 202.5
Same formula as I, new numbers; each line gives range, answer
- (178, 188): 220.8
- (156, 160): 173.6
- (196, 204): 225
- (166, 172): 207.7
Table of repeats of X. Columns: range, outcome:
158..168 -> 192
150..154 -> 134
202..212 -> 212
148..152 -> 116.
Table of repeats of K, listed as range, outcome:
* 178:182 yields 206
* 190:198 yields 212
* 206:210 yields 220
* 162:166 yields 201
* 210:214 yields 209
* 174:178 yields 211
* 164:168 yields 191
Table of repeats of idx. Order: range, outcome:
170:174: 208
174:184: 210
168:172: 207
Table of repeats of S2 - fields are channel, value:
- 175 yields 205.4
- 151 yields 119.9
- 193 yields 214.5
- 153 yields 148.6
